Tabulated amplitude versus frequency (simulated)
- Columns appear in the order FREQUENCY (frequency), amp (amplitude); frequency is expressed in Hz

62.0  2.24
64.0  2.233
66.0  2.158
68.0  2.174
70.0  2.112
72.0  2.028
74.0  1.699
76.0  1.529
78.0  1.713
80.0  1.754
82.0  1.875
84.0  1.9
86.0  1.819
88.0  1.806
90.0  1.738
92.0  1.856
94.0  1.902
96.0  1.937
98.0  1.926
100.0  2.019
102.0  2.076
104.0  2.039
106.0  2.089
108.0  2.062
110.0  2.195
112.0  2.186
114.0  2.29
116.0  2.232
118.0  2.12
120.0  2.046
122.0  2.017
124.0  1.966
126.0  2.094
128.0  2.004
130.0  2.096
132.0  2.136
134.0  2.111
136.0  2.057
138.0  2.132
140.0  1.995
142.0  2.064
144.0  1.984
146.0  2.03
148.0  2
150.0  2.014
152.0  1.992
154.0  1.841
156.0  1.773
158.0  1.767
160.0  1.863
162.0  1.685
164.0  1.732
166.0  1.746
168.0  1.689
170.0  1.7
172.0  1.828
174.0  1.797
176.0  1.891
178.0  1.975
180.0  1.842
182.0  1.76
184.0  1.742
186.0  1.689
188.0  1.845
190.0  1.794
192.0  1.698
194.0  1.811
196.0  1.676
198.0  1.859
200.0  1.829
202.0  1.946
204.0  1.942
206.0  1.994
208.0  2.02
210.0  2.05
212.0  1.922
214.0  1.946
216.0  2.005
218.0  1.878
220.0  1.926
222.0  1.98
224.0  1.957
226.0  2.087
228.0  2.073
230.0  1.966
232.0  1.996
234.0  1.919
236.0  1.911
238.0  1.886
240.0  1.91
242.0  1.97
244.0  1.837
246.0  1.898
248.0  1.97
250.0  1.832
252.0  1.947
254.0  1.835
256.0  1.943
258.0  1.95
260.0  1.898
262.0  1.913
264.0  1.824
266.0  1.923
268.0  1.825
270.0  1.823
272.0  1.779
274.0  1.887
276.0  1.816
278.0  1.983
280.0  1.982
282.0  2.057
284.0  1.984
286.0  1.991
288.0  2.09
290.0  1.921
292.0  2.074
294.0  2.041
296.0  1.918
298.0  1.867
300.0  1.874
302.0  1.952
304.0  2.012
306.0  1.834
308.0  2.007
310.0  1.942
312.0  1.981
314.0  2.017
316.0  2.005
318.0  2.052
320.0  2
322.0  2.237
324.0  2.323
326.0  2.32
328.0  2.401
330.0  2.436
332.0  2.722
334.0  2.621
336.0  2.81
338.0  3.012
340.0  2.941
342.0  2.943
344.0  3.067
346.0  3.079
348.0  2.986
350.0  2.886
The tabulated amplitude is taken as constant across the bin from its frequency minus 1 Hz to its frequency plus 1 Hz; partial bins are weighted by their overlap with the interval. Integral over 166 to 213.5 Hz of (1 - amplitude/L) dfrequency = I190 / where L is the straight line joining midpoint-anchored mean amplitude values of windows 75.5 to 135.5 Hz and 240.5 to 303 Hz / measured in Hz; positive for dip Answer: 2.8 Hz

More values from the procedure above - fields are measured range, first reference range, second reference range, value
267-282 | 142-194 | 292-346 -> 1.91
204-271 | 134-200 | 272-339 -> 1.87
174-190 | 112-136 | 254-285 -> 1.63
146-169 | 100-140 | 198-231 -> 2.36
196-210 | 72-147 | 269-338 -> 0.80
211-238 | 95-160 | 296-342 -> 2.30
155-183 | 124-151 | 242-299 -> 3.21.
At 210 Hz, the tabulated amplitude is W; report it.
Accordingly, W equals 2.05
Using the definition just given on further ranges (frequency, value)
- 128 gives 2.004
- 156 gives 1.773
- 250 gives 1.832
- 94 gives 1.902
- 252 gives 1.947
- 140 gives 1.995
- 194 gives 1.811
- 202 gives 1.946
